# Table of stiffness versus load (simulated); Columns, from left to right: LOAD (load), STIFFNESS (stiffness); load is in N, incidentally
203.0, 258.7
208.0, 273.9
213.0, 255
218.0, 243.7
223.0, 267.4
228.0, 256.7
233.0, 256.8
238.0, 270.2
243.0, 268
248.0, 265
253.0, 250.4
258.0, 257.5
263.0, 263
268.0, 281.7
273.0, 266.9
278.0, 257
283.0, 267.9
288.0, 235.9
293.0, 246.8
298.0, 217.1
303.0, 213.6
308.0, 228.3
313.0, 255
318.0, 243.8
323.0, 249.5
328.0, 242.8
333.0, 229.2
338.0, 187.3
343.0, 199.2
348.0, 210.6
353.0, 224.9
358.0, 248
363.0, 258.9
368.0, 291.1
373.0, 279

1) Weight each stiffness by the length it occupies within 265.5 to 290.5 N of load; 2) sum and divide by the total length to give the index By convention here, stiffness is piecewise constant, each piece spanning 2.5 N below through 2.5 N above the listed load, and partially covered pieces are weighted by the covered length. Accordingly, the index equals 262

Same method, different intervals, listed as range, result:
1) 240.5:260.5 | 260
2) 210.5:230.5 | 256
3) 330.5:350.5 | 207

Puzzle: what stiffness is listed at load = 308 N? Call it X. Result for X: 228.3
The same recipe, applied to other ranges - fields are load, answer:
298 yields 217.1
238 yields 270.2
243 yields 268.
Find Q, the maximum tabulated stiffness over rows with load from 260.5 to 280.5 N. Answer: 281.7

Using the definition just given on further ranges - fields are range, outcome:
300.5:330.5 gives 255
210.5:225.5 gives 267.4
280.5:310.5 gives 267.9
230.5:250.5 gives 270.2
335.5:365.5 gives 258.9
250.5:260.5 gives 257.5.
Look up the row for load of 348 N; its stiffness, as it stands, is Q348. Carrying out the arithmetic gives 210.6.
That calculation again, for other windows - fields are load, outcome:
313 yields 255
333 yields 229.2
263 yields 263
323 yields 249.5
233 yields 256.8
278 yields 257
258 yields 257.5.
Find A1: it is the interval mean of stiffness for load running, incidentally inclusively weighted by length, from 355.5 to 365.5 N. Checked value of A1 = 253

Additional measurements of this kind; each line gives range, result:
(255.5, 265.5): 260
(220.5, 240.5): 263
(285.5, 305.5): 228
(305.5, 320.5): 242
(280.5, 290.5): 252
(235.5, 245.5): 269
